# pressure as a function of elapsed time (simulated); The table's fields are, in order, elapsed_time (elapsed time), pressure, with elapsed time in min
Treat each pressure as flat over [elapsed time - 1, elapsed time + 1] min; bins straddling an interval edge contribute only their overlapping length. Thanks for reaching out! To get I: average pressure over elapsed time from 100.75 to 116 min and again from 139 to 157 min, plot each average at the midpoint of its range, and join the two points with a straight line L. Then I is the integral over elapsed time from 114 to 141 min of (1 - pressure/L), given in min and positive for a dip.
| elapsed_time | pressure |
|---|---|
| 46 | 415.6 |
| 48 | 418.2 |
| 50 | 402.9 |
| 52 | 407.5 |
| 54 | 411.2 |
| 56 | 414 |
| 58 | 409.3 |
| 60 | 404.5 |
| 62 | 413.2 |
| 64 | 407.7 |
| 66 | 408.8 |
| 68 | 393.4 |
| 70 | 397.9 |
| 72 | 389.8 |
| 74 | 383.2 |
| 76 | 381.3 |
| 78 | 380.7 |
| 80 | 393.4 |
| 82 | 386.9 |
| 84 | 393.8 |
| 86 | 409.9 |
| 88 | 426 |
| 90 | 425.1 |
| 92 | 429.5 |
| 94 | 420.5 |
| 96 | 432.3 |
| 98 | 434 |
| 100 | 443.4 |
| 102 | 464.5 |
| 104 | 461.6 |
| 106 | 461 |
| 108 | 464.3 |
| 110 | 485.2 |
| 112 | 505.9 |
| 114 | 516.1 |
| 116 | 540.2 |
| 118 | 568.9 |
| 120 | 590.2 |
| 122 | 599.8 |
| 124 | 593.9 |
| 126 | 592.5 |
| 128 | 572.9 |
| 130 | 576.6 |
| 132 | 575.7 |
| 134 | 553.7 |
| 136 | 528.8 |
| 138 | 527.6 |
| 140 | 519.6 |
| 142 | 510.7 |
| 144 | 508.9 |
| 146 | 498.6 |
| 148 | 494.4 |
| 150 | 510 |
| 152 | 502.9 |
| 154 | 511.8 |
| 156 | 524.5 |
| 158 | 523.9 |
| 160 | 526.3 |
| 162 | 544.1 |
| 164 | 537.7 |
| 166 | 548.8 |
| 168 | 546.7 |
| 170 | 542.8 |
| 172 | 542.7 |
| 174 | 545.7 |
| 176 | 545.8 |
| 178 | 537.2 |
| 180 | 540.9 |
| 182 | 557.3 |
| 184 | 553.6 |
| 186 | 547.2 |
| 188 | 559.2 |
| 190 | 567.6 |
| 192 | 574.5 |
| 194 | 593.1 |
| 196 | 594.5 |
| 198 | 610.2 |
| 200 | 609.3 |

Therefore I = -3.67 min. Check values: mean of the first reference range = 483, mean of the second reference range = 509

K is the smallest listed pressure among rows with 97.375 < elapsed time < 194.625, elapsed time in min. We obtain 434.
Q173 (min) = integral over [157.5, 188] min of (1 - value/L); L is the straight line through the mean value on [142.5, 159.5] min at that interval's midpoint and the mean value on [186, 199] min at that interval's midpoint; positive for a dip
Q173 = 0.2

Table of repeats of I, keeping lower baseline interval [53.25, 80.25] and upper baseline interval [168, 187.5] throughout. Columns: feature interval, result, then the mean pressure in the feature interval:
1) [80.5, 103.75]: 0.4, 425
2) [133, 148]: -0.7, 519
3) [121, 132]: -2.5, 586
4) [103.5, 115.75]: -0.8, 487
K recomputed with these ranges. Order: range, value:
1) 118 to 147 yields 498.6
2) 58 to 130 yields 380.7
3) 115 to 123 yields 540.2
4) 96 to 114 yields 432.3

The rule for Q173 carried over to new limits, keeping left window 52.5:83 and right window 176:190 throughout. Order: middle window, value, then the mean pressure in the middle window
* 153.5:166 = -0.26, 530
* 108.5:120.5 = -1.79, 529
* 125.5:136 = -1.91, 569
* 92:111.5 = -0.38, 452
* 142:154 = 0.00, 504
